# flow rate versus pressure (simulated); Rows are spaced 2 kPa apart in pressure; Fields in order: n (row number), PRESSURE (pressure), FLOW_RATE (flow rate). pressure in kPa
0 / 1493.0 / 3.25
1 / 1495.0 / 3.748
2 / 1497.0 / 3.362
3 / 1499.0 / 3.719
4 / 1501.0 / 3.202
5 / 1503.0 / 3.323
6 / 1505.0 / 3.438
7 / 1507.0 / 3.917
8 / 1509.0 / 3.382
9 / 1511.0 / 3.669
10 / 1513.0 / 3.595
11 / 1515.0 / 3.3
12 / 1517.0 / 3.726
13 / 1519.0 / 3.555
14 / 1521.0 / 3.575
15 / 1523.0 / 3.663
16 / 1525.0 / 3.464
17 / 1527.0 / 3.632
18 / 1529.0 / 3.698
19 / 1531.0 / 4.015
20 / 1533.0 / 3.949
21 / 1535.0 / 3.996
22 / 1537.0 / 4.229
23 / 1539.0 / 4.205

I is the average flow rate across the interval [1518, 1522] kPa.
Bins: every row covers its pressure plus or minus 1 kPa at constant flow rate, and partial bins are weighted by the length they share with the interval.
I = 3.57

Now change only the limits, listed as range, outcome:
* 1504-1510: 3.58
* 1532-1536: 3.97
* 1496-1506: 3.41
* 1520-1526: 3.57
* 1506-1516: 3.57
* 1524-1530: 3.6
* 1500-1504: 3.26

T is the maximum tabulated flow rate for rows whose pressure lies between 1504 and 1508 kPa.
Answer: 3.917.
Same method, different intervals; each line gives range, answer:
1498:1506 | 3.719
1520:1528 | 3.663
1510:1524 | 3.726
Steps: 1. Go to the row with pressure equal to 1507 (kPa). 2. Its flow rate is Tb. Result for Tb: 3.917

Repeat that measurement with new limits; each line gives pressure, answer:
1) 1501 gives 3.202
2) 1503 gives 3.323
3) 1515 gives 3.3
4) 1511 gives 3.669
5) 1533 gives 3.949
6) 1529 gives 3.698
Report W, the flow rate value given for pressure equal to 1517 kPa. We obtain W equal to 3.726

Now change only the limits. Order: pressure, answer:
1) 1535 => 3.996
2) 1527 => 3.632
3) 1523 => 3.663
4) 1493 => 3.25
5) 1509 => 3.382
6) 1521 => 3.575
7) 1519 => 3.555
